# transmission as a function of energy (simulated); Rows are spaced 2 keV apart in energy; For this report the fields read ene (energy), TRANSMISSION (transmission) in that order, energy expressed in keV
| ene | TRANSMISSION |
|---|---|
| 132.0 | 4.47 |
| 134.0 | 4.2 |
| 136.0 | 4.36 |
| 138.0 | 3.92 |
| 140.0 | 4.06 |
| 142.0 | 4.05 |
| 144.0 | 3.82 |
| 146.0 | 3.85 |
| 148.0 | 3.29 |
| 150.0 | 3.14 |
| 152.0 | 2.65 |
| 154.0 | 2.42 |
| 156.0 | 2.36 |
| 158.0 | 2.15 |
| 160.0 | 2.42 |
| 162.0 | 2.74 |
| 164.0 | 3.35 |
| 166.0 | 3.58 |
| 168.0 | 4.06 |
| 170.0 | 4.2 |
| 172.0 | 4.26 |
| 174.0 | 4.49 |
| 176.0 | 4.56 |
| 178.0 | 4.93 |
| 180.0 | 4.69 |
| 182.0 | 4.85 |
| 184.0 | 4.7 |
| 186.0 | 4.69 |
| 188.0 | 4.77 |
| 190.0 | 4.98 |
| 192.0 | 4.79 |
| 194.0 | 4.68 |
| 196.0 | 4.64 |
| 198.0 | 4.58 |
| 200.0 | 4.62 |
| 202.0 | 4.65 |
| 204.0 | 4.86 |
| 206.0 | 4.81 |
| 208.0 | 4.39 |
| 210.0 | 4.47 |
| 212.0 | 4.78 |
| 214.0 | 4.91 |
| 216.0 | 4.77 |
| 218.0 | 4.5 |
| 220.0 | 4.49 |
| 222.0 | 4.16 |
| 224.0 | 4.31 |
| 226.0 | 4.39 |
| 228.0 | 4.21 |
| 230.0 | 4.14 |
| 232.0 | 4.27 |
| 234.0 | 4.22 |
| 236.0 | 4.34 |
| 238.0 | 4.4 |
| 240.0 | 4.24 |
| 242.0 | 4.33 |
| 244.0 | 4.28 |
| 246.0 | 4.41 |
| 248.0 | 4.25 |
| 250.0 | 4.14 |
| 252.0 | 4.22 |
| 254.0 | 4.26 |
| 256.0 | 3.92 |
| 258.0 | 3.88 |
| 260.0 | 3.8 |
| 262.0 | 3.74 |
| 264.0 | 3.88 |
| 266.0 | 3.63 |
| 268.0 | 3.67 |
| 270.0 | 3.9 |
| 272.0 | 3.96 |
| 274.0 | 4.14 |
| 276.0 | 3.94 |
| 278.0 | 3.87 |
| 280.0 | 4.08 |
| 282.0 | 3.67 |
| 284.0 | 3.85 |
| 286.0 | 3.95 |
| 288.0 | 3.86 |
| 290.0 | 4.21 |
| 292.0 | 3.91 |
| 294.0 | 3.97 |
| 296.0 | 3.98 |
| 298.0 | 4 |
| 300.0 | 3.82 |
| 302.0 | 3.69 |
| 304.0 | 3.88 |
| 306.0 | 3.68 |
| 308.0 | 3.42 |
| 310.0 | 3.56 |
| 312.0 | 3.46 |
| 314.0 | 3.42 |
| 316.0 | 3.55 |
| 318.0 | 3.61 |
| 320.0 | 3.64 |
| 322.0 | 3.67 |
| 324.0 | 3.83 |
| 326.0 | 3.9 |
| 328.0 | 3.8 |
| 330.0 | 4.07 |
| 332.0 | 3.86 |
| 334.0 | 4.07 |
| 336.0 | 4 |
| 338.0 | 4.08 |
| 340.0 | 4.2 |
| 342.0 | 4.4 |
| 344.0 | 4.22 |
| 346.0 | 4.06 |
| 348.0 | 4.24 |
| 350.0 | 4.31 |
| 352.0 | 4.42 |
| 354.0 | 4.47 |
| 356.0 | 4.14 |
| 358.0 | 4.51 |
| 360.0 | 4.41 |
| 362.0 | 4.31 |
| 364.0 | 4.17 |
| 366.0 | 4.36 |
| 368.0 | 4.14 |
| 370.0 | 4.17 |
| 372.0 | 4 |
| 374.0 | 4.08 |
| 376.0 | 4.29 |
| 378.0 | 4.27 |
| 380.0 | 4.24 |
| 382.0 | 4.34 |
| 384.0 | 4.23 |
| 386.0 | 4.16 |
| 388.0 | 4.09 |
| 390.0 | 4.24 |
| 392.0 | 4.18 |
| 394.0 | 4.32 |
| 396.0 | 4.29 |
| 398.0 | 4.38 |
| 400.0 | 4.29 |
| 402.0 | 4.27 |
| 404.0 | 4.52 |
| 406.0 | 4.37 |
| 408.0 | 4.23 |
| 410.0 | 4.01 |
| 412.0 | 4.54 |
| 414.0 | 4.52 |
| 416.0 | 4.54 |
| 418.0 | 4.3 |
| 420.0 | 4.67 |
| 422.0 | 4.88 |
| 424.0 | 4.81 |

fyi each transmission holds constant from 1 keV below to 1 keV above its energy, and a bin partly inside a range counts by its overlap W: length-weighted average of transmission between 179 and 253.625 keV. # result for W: 4.51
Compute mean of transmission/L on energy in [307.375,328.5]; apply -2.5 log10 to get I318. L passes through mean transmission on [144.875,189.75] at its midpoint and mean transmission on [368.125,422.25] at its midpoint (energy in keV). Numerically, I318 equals 0.14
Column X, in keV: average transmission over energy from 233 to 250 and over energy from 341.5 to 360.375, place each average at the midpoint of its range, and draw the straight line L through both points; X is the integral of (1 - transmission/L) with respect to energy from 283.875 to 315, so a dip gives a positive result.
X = 3.7 keV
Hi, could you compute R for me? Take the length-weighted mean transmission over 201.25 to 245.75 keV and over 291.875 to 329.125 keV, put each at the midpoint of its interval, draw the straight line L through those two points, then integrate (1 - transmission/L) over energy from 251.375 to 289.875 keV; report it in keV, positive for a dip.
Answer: 1.4 keV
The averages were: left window 4.45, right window 3.72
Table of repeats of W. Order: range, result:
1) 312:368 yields 4.05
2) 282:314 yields 3.8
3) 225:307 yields 4.02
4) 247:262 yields 4.05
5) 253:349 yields 3.88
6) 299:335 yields 3.72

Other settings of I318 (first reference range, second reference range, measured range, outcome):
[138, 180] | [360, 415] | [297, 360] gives 0.04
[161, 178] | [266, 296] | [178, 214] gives -0.19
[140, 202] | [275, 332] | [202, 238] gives -0.15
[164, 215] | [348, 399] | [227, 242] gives 0.06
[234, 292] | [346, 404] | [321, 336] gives 0.07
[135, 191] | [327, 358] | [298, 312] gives 0.12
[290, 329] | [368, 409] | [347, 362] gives -0.08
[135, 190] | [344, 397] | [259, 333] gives 0.08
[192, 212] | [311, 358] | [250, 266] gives 0.11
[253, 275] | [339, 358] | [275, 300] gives 0.02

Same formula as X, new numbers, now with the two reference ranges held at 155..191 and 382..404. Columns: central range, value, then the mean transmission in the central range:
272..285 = 0.6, 3.93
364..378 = 0.2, 4.18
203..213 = -1.6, 4.66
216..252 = -2.2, 4.31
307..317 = 1.6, 3.48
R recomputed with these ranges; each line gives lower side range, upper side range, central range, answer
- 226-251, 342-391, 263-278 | 1.4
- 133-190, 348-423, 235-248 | -1.1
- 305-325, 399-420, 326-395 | -4.1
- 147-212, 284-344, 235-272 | -1.1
